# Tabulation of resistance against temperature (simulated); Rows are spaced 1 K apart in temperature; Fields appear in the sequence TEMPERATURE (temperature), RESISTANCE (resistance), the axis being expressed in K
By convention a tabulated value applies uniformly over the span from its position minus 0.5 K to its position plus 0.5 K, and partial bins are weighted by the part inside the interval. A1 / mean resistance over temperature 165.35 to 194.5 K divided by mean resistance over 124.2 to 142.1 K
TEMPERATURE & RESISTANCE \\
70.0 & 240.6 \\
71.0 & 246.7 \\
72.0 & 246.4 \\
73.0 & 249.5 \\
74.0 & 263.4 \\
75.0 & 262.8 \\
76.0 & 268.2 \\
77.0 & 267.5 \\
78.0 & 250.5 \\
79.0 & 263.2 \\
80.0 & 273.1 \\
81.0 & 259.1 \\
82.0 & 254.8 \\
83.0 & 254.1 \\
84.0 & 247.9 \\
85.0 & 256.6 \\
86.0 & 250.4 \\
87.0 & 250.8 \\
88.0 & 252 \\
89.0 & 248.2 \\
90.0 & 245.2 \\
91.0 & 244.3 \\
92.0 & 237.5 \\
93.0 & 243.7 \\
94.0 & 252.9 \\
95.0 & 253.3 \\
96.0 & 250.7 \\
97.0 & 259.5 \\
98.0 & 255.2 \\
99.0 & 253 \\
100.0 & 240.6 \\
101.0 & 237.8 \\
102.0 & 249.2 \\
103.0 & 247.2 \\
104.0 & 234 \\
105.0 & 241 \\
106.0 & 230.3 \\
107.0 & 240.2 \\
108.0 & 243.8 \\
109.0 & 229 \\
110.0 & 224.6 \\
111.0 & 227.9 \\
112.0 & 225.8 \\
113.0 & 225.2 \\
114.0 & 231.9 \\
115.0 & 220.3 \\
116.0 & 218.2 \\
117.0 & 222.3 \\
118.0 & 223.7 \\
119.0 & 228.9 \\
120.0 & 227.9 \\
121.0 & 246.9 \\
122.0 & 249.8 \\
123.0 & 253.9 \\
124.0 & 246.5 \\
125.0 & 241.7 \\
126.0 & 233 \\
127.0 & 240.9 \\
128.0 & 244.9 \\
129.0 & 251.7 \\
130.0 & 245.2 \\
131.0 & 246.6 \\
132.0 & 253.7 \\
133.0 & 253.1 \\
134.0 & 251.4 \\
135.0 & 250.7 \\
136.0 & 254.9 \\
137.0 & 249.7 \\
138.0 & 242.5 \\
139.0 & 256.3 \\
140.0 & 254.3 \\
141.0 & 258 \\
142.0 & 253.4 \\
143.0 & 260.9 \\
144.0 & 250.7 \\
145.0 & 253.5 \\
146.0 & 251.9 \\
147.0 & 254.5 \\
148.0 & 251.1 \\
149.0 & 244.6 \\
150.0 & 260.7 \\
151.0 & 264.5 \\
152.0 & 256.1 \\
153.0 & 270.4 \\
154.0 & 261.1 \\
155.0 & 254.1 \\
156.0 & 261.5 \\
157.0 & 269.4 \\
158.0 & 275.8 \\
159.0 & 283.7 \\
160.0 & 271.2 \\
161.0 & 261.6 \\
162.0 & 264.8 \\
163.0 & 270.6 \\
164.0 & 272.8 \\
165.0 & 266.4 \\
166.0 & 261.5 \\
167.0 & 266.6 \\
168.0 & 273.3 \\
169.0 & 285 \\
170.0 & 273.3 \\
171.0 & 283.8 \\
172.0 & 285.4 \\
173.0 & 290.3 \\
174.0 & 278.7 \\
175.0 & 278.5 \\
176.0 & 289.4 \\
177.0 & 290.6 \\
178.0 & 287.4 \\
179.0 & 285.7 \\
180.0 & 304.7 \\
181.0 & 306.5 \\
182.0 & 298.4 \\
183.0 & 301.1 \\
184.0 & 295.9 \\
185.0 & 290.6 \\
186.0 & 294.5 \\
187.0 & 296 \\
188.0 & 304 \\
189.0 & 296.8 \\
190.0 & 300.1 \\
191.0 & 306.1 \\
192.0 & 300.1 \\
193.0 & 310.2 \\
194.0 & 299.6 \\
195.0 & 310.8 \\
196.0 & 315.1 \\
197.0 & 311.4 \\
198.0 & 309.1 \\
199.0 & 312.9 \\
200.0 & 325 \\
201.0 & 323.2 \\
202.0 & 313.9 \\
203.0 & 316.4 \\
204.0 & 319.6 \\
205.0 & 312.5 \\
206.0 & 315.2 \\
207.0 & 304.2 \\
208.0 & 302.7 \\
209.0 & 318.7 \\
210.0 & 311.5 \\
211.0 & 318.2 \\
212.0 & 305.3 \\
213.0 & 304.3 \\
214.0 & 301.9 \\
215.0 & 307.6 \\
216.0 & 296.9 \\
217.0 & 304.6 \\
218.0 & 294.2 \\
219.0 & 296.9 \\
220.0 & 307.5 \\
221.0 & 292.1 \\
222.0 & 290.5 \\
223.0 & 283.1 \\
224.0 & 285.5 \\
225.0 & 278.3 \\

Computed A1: 1.17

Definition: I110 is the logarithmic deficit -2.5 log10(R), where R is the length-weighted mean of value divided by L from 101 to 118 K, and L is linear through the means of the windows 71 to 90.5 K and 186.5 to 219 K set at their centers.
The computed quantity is 0.16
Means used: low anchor 256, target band 232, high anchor 308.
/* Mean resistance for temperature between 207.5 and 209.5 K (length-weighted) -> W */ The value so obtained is 311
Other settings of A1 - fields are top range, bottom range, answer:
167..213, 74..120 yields 1.23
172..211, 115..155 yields 1.22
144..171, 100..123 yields 1.13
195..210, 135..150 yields 1.24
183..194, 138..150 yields 1.18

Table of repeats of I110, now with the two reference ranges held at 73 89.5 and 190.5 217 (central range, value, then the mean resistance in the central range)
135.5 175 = 0.10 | 264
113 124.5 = 0.17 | 233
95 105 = 0.08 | 247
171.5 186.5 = 0.03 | 292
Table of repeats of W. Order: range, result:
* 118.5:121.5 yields 235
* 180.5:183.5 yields 302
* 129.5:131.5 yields 246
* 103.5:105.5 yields 238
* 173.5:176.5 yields 282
